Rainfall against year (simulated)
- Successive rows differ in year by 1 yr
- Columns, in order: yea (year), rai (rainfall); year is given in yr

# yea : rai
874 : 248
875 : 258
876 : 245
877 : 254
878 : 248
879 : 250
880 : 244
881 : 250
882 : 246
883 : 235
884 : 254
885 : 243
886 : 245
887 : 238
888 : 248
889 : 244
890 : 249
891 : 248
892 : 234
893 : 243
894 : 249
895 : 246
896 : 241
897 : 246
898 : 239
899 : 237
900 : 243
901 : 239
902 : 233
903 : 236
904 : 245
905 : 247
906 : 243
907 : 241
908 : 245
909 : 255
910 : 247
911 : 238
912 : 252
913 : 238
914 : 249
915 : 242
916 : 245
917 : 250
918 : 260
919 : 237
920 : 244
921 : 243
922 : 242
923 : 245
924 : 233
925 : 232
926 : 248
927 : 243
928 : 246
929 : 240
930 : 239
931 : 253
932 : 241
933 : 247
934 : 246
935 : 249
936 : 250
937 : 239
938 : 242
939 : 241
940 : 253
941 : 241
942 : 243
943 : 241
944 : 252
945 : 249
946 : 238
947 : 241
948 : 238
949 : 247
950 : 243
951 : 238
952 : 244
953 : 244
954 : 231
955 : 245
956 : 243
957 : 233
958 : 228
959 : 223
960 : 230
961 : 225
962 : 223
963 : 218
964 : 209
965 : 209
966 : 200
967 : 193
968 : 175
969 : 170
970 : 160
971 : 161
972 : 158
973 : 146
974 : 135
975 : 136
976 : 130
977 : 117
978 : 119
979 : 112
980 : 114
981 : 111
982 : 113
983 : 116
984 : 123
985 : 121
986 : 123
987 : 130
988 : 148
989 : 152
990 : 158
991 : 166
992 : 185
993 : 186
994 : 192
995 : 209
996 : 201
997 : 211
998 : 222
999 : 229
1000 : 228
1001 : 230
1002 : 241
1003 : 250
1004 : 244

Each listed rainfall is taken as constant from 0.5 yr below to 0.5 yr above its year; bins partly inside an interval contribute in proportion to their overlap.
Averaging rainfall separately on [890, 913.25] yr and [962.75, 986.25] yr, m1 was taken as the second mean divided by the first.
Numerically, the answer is 0.61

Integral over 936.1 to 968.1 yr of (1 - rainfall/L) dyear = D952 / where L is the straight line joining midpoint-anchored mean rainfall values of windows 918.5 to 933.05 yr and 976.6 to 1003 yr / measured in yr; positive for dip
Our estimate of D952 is -3.4 yr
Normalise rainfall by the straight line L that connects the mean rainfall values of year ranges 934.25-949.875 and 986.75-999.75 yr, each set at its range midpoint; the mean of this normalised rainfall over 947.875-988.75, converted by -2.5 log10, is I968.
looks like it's 0.21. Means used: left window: 244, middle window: 179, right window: 186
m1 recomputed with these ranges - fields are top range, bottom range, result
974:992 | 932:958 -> 0.54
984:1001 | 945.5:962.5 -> 0.76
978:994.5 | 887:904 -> 0.58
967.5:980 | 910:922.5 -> 0.58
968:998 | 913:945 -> 0.61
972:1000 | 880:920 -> 0.63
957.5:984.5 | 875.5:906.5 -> 0.68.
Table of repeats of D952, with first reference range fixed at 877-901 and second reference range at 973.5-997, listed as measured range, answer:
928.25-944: -4.0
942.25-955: -4.2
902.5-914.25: -1.1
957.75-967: -2.6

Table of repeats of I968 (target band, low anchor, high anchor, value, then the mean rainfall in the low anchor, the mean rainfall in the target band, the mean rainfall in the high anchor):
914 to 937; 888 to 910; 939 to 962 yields -0.014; 243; 244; 239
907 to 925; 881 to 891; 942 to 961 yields -0.010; 245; 245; 239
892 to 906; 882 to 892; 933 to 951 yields 0.012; 244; 242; 244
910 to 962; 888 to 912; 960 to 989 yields -0.211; 243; 242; 155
